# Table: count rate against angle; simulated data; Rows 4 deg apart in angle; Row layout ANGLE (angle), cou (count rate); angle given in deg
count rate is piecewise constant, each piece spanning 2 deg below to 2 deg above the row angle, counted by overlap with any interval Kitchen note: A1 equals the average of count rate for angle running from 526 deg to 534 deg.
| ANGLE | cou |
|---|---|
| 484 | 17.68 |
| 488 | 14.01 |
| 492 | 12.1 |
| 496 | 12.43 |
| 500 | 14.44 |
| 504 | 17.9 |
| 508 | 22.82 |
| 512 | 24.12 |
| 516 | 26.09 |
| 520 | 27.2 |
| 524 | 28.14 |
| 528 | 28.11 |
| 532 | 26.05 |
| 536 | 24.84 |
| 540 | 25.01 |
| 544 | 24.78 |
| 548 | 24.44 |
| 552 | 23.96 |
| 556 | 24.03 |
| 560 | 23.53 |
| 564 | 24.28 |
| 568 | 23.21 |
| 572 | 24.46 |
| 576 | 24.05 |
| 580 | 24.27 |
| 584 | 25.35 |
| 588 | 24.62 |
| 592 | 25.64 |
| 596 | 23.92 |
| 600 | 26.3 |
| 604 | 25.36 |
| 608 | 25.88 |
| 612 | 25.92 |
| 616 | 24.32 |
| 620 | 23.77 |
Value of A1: 27.1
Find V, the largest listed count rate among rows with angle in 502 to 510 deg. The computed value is 22.82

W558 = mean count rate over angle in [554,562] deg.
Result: 23.8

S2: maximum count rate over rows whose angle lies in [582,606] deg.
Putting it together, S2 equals 26.3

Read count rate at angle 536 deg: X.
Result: 24.84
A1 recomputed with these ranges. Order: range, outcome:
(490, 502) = 13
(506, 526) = 25.7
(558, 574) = 23.9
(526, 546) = 25.8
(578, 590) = 24.7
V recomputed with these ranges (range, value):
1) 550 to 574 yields 24.46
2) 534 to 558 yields 25.01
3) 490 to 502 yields 14.44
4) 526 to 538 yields 28.11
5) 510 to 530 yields 28.14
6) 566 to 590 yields 25.35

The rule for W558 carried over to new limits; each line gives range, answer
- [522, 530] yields 28.1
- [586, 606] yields 25.2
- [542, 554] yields 24.4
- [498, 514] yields 19.8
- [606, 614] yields 25.9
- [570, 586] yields 24.5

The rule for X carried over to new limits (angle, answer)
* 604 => 25.36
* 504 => 17.9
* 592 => 25.64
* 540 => 25.01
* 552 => 23.96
